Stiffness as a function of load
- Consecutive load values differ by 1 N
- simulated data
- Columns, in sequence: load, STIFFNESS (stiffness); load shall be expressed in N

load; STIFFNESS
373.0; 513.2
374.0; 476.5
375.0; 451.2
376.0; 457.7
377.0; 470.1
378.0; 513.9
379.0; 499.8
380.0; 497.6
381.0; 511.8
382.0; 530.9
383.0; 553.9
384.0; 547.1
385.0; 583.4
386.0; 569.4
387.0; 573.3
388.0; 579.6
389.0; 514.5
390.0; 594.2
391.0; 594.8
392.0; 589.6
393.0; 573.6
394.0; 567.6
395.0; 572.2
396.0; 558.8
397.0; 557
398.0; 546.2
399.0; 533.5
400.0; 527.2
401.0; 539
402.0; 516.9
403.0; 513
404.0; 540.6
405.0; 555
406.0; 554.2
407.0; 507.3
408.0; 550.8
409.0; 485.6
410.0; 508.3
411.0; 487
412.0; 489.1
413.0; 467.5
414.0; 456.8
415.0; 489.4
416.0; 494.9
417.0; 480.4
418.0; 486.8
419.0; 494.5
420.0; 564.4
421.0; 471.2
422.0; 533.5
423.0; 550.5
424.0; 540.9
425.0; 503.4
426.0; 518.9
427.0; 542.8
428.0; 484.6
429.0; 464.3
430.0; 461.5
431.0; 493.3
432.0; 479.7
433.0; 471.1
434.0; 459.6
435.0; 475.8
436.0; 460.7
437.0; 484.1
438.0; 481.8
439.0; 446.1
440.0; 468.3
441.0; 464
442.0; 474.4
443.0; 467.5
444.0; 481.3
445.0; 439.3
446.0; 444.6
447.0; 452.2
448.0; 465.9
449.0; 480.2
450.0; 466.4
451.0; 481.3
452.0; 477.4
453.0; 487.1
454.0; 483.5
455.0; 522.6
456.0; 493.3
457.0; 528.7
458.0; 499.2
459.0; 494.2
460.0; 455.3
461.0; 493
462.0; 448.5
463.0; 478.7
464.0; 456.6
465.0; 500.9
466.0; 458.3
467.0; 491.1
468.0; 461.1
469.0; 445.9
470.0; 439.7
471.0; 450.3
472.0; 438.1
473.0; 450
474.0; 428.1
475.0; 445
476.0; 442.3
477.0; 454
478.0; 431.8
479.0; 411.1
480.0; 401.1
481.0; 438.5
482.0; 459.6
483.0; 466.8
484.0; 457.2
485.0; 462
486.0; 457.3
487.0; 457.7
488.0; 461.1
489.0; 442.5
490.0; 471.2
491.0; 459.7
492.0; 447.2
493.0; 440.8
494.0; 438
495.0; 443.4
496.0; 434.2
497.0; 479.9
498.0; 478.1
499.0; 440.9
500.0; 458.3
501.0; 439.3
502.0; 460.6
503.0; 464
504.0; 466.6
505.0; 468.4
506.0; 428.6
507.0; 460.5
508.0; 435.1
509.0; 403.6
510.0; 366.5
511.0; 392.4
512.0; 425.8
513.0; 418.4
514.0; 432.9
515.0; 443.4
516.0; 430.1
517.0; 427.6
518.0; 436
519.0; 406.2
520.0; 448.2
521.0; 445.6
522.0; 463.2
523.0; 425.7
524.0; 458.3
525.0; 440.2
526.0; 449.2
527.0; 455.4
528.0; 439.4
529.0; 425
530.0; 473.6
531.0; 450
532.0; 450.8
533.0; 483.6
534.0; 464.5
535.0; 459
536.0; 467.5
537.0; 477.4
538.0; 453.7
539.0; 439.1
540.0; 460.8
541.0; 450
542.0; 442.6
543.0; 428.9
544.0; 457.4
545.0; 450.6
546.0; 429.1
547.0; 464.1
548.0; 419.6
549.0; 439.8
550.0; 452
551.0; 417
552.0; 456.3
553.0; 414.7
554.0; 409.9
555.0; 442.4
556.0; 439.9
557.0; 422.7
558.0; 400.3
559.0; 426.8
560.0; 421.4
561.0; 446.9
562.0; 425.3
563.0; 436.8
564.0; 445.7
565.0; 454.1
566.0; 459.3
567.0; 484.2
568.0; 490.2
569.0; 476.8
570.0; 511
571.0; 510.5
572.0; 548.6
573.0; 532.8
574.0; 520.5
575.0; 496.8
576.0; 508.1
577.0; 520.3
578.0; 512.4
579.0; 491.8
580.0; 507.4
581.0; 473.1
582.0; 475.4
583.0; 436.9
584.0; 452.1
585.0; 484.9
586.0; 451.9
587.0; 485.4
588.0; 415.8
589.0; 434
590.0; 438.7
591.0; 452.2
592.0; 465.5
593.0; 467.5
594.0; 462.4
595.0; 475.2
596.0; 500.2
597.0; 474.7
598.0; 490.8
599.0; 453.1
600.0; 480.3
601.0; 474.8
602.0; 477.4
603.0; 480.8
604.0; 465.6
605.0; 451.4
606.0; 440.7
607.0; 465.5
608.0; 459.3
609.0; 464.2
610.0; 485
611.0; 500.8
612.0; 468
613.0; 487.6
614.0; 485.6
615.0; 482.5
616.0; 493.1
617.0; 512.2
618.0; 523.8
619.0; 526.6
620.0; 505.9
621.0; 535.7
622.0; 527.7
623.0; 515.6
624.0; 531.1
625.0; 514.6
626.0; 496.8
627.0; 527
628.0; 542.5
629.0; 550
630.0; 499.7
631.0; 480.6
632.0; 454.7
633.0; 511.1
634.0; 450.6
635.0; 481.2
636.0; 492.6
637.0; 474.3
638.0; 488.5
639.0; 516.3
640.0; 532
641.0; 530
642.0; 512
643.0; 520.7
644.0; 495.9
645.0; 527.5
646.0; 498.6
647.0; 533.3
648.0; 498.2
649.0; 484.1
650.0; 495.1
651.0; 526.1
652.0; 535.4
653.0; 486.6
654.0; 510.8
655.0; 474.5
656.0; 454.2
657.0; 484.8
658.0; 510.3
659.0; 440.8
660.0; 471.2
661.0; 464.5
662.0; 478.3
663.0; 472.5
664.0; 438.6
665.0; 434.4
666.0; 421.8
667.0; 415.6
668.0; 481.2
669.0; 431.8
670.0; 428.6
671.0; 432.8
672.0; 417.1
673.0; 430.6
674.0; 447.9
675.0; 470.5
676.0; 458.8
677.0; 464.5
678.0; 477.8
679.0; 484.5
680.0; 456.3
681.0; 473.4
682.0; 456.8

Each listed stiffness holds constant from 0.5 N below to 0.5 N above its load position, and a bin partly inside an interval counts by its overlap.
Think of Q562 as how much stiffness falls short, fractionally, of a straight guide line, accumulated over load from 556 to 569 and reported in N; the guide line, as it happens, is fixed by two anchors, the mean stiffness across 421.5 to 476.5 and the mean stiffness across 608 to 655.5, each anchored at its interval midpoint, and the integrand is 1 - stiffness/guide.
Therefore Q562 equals 1.3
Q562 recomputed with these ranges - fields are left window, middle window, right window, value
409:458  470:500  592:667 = 2.4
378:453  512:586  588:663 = 6.1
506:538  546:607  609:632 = 1.6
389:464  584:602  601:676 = 0.9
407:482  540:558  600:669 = 1.7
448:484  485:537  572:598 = 2.7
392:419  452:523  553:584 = 6.3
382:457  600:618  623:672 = 0.5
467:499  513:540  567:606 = 0.8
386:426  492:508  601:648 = 2.0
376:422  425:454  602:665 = 2.7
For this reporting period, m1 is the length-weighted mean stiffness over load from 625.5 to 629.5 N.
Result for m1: 529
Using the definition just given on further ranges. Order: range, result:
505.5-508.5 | 441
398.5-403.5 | 526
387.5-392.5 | 575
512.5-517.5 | 430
